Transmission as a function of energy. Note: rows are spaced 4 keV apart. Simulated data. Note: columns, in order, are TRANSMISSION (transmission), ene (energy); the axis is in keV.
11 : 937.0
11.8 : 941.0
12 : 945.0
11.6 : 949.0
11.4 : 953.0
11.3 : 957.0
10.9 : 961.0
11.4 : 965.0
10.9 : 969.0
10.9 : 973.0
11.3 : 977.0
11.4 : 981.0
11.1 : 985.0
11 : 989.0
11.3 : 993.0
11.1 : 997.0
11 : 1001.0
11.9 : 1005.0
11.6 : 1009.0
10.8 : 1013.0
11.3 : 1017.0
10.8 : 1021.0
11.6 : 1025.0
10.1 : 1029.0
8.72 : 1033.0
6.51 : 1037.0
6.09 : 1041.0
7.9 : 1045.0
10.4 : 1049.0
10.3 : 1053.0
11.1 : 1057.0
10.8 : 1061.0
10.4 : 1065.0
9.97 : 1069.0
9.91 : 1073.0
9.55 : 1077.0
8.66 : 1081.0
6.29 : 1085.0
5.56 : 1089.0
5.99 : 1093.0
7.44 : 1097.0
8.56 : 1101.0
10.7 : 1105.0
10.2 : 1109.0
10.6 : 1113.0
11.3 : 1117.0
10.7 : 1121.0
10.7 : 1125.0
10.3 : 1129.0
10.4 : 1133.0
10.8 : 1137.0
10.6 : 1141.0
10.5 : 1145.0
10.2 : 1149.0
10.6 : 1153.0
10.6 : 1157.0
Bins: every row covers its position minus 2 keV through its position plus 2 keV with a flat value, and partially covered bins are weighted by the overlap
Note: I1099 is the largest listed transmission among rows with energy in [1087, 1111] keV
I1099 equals 10.7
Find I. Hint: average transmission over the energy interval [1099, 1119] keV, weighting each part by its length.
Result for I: 10.3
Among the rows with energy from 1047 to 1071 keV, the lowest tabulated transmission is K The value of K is 9.97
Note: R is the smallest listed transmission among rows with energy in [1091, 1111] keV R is 5.99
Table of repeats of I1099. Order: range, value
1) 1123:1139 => 10.8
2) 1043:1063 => 11.1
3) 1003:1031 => 11.9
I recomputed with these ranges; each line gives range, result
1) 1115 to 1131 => 10.8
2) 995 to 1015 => 11.3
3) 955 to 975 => 11.1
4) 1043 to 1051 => 9.15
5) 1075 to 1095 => 7.21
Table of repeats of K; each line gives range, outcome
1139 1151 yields 10.2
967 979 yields 10.9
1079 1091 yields 5.56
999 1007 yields 11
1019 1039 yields 6.51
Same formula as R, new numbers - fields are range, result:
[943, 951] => 11.6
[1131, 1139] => 10.4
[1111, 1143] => 10.3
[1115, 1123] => 10.7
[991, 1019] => 10.8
